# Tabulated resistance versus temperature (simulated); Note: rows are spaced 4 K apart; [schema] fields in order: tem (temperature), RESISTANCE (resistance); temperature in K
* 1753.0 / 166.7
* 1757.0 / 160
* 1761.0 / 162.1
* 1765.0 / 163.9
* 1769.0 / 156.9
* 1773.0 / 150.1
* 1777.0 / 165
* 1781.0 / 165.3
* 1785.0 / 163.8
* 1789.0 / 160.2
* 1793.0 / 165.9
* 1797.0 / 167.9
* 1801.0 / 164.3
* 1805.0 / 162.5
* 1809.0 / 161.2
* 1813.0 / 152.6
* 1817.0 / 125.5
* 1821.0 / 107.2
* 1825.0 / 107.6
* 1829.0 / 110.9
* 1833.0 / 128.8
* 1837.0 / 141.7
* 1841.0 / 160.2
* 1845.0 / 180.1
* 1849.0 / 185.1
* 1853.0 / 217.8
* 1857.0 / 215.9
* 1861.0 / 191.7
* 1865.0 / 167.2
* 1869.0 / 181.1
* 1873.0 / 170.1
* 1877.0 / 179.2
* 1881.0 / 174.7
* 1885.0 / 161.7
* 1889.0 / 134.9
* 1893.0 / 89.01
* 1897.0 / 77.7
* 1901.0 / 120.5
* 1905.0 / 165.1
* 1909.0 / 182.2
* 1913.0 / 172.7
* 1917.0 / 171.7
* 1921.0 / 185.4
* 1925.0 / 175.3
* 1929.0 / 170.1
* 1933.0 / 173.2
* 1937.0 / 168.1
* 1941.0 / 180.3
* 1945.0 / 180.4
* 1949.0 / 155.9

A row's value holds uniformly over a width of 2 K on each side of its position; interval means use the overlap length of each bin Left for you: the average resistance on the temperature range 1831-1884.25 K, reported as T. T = 176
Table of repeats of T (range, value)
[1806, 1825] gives 135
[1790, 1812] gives 164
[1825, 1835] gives 117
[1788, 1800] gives 165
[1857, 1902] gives 153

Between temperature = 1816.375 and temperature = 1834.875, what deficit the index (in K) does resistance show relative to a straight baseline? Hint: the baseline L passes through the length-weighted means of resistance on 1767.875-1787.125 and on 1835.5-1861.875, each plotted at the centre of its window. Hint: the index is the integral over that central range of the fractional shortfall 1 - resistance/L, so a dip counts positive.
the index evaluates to 6.5 K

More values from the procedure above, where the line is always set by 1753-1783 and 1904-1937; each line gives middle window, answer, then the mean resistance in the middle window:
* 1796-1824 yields 3.05 K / 147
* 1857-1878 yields -1.46 K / 181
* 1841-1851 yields -0.62 K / 178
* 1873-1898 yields 4.36 K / 141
